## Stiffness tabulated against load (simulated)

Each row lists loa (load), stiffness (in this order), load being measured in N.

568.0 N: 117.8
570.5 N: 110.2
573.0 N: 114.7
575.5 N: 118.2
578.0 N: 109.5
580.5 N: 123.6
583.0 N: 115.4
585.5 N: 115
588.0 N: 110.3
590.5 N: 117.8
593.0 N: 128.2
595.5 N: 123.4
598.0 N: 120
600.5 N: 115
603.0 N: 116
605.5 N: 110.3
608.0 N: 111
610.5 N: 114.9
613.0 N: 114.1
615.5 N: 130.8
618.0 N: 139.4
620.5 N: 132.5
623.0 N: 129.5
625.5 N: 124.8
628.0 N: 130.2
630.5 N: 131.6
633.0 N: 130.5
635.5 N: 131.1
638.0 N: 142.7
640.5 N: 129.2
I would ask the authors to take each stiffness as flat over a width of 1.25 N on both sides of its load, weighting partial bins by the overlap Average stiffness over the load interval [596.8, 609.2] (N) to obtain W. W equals 114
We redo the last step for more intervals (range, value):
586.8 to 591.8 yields 114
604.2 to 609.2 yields 111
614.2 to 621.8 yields 134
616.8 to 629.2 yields 131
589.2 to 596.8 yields 123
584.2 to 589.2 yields 113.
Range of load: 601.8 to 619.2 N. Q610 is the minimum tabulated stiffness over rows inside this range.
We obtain 110.3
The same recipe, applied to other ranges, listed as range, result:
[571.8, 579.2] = 109.5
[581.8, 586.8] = 115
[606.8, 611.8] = 111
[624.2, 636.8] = 124.8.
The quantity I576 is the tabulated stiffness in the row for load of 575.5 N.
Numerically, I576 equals 118.2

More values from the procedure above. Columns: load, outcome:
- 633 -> 130.5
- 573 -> 114.7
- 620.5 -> 132.5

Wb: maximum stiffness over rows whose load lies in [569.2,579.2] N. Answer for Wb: 118.2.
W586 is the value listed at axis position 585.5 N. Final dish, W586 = 115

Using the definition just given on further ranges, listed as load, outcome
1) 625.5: 124.8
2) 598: 120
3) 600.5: 115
